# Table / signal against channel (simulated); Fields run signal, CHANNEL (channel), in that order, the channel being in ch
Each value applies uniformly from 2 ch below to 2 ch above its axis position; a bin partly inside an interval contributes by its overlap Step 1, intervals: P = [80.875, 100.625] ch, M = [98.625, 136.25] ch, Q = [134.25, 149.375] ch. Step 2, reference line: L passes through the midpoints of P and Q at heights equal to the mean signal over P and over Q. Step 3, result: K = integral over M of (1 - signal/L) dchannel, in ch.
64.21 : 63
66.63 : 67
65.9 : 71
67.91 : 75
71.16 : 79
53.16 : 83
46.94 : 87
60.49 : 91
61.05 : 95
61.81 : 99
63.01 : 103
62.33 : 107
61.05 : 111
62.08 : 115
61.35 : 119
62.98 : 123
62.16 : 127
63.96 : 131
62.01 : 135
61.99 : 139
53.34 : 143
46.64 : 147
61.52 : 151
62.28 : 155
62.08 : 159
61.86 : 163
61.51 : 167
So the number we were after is -4.13 ch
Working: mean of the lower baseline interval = 56.7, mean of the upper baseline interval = 55.6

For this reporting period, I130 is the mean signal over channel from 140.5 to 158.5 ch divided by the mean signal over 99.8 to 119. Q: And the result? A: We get 0.91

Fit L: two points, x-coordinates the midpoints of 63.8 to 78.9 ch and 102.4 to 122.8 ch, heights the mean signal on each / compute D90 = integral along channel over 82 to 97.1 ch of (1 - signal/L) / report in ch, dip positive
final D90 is 2.2 ch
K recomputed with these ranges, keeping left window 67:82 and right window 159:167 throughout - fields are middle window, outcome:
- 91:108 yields 1.0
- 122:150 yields 2.0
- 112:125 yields 0.5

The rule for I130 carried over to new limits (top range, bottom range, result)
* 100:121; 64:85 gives 0.95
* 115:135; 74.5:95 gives 1.05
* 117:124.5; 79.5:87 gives 1.13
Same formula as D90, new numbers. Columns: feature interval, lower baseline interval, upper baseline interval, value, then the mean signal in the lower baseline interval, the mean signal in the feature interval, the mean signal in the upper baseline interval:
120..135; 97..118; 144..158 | -0.78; 62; 62.8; 56.9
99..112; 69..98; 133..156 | -0.51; 61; 62.2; 57.8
